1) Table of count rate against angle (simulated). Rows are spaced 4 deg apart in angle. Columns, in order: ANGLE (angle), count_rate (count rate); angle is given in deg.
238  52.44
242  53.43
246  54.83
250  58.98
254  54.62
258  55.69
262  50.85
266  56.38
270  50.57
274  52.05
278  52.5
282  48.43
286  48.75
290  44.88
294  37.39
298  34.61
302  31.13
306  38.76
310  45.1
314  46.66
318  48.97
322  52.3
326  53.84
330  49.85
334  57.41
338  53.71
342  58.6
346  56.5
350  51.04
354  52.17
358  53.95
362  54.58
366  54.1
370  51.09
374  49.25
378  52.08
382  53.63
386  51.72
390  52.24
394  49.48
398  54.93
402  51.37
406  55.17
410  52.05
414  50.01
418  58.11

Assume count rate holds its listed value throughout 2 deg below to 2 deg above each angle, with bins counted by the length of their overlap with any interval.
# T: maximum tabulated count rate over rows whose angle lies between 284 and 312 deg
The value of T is 48.75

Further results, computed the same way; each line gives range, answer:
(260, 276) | 56.38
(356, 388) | 54.58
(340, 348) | 58.6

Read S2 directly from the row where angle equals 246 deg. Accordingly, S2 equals 54.83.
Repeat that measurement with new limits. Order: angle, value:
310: 45.1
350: 51.04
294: 37.39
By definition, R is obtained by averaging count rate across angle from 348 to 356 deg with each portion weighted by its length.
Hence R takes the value 51.6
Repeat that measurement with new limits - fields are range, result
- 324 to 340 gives 53.7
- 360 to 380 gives 52.2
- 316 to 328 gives 51.7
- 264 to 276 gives 53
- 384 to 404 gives 51.9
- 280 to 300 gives 42.8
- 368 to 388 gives 51.6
